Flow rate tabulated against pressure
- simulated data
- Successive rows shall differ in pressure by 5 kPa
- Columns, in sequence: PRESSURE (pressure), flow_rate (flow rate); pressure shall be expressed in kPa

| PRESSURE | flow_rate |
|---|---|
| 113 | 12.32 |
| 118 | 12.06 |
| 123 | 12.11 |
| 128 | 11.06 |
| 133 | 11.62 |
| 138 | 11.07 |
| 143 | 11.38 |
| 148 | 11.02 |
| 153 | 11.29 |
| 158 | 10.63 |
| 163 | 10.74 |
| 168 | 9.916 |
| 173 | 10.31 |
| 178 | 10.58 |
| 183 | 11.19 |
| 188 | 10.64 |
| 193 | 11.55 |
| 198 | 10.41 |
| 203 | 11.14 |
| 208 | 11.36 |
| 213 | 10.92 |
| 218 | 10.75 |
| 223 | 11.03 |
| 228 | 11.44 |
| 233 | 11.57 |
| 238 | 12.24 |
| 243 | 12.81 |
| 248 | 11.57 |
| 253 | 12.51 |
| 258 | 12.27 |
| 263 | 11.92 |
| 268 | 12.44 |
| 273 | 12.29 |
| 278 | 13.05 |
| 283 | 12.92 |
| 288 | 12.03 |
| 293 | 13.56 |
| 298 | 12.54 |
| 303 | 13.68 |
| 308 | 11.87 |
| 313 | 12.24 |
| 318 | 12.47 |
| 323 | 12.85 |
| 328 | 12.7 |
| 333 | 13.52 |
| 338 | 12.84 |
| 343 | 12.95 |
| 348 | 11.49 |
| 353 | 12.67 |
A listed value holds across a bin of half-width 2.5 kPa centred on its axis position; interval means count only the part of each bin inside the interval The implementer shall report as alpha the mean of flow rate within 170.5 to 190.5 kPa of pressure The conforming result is 10.7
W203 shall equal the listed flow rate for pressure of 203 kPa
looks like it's 11.14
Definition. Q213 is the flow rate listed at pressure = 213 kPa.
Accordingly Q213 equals 10.92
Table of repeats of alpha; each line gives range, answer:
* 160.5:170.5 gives 10.3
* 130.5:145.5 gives 11.4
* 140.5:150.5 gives 11.2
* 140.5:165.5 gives 11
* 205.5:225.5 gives 11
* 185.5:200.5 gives 10.9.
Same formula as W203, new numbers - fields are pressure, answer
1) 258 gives 12.27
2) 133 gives 11.62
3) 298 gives 12.54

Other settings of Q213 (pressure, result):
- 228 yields 11.44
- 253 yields 12.51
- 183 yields 11.19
